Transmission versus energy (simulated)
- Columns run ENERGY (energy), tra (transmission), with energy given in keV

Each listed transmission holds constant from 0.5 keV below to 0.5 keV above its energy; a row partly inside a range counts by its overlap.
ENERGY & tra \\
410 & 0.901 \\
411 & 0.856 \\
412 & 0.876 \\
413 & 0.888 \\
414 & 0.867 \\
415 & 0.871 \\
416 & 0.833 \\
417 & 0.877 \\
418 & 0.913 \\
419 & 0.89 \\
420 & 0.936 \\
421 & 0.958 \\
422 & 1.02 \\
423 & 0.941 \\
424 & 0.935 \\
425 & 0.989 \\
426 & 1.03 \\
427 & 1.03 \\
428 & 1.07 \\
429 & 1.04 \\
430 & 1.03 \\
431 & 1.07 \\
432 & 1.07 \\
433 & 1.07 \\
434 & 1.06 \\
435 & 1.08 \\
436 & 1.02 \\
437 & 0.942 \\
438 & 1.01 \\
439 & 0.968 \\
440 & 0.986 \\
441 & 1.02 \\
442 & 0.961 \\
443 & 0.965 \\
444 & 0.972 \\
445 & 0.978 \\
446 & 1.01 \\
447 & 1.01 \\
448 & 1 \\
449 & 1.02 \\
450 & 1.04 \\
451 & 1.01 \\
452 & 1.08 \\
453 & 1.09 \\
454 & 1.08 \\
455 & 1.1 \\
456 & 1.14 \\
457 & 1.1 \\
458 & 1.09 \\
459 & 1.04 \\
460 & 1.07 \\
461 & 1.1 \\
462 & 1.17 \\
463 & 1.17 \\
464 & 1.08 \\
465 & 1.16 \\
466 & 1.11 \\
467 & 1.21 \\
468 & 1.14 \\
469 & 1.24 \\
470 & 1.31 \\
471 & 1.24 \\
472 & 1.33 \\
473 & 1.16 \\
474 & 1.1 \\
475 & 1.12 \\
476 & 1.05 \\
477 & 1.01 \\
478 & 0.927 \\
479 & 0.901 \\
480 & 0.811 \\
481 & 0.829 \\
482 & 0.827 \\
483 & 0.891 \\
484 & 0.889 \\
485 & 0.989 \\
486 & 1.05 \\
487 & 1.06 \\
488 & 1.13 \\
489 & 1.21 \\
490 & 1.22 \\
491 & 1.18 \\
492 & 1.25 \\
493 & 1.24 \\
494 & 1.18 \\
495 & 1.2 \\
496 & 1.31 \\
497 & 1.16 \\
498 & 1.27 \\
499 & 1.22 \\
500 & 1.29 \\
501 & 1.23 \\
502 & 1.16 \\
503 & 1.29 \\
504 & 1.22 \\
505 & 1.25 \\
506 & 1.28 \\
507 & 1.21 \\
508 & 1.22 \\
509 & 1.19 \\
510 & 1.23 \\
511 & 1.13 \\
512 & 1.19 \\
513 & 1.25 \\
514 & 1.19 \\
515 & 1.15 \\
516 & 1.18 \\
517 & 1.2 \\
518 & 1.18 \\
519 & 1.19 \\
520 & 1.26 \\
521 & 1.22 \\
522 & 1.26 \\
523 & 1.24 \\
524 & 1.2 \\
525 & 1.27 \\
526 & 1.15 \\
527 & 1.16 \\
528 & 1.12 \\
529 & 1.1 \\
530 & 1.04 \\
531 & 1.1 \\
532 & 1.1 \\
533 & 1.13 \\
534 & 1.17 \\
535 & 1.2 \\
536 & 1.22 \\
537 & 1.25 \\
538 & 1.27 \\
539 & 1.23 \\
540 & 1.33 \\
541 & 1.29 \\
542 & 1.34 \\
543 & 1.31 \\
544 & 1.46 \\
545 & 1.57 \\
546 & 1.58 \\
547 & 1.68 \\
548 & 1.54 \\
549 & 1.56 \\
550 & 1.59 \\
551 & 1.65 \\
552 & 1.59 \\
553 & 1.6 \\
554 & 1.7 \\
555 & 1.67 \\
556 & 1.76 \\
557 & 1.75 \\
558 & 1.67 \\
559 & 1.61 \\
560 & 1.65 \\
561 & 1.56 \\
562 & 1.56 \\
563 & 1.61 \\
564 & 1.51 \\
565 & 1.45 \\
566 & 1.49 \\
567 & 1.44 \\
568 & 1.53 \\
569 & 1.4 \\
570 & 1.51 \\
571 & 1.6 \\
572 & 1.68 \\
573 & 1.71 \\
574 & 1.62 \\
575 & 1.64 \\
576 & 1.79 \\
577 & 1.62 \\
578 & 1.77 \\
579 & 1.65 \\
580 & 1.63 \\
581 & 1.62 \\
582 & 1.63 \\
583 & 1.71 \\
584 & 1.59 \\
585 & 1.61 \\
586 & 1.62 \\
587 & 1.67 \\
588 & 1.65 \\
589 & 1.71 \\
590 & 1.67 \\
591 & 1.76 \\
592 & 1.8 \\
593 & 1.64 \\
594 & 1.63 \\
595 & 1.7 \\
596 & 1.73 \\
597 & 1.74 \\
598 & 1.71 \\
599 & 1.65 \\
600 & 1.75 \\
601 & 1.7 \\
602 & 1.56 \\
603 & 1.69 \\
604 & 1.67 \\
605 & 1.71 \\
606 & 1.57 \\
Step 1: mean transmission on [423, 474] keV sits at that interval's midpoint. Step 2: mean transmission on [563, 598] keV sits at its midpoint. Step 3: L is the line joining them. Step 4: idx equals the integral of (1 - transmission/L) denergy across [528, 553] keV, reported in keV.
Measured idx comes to 2.05 keV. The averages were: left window 1.07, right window 1.63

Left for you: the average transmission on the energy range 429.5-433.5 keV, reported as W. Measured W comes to 1.06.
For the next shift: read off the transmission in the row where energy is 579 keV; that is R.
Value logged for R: 1.65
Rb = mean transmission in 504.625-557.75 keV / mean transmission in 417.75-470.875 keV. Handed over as 1.3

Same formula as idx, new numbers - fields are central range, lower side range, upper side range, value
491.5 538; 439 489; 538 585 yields 4.16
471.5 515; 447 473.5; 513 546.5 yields 1.49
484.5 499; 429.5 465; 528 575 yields 0.58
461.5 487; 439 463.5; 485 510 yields 1.25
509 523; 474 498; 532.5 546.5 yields 0.01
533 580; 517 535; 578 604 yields -3.96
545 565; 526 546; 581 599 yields -3.26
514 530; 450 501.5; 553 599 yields 1.98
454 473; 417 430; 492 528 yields -1.15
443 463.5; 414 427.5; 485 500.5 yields -0.17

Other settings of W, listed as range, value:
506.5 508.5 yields 1.21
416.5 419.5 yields 0.893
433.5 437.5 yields 1.03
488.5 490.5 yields 1.21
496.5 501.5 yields 1.23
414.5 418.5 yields 0.873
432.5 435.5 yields 1.07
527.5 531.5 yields 1.09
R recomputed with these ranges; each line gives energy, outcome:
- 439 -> 0.968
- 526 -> 1.15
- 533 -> 1.13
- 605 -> 1.71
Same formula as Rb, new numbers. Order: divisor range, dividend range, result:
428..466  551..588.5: 1.54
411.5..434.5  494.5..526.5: 1.26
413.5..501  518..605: 1.42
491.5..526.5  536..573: 1.25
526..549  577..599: 1.30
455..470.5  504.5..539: 1.04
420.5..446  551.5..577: 1.59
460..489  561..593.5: 1.51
